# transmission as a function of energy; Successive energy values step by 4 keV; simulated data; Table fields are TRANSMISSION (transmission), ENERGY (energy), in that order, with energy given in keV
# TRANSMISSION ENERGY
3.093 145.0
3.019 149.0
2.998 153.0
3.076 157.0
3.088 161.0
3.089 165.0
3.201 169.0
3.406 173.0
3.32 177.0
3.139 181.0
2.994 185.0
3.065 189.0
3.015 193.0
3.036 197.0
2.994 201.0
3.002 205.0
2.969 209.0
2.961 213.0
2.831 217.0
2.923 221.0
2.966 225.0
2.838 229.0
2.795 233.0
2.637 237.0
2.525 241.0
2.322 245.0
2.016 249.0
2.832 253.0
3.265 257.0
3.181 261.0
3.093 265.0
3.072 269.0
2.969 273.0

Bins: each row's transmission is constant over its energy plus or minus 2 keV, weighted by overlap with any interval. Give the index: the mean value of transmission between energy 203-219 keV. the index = 2.94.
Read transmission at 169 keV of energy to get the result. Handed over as 3.201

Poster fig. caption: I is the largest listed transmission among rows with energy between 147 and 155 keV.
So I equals 3.019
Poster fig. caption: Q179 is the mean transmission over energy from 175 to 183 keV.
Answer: 3.23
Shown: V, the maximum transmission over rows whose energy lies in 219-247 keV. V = 2.966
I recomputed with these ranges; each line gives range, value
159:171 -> 3.201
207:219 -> 2.969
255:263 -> 3.265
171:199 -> 3.406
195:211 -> 3.036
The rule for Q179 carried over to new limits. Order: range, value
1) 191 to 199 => 3.03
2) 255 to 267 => 3.18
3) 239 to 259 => 2.59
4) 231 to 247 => 2.57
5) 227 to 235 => 2.82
